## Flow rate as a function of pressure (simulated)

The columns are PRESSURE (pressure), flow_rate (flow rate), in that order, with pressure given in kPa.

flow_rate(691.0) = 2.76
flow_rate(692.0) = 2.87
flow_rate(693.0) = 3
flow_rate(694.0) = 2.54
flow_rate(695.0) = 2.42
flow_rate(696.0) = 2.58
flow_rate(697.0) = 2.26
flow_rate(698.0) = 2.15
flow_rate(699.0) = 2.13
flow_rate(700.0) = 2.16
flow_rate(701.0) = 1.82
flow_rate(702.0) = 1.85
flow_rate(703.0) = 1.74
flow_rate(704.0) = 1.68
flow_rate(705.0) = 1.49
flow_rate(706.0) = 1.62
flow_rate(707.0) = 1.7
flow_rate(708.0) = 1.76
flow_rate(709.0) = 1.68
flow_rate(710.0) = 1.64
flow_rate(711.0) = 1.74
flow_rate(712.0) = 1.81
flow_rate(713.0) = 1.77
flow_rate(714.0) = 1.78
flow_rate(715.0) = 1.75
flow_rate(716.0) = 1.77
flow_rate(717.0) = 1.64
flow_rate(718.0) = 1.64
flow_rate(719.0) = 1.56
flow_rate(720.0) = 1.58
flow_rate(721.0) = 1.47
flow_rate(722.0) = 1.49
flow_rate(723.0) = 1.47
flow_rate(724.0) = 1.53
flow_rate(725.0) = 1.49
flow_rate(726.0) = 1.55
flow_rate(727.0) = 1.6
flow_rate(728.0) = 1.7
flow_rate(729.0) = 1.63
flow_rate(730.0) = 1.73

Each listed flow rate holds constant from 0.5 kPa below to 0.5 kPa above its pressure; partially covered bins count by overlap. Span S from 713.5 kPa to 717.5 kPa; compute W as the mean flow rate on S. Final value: 1.74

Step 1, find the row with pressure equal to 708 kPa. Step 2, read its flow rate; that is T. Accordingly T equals 1.76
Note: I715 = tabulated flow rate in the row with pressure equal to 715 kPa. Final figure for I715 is 1.75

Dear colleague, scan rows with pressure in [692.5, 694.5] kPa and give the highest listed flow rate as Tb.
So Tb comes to 3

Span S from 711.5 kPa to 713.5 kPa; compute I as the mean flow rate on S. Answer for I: 1.79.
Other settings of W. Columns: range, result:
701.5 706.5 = 1.68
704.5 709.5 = 1.65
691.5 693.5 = 2.94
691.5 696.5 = 2.68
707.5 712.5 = 1.73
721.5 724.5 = 1.5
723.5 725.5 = 1.51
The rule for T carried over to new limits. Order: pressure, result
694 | 2.54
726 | 1.55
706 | 1.62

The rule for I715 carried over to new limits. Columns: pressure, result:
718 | 1.64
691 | 2.76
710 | 1.64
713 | 1.77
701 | 1.82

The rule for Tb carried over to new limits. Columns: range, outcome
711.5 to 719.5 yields 1.81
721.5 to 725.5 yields 1.53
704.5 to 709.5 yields 1.76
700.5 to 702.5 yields 1.85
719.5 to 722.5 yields 1.58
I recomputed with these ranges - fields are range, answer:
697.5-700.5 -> 2.15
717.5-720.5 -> 1.59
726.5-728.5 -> 1.65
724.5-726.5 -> 1.52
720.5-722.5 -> 1.48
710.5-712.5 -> 1.77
